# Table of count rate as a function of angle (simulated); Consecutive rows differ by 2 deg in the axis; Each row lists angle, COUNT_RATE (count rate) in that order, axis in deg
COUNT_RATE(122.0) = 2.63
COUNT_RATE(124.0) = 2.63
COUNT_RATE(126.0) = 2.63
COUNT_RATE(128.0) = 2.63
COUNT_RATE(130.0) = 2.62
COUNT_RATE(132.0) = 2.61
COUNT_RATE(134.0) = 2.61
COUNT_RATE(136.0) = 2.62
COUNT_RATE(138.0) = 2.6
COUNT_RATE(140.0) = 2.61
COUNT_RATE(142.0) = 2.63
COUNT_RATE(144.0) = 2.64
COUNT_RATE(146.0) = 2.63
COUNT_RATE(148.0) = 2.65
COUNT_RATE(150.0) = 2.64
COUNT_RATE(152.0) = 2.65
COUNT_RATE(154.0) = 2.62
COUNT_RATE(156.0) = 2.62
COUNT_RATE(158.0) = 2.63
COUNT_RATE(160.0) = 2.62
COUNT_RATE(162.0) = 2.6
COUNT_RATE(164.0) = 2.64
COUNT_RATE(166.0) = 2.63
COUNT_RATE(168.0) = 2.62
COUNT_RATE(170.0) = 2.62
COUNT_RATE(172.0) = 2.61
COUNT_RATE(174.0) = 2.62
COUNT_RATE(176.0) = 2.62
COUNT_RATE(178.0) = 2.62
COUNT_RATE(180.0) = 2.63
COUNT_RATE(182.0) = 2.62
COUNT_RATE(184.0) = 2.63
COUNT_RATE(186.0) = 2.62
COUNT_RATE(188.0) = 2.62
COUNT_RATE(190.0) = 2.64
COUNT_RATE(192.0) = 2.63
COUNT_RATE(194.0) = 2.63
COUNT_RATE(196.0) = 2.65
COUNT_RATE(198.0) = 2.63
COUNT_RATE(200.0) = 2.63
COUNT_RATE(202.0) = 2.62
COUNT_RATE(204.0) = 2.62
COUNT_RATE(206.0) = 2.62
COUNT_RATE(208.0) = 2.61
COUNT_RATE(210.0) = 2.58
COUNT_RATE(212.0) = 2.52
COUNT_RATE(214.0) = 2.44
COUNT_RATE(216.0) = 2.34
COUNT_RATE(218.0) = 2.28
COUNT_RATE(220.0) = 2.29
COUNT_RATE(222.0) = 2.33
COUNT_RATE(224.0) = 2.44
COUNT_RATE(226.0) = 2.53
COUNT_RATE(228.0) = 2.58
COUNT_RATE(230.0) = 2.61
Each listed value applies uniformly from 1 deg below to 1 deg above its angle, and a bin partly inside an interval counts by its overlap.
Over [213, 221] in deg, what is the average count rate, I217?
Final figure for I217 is 2.34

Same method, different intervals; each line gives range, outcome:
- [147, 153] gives 2.65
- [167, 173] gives 2.62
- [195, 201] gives 2.64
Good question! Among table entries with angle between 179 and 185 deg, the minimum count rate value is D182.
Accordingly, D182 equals 2.62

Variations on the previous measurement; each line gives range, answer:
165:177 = 2.61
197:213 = 2.52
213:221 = 2.28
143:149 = 2.63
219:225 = 2.29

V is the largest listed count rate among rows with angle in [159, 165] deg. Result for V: 2.64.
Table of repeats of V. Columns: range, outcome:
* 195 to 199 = 2.65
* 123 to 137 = 2.63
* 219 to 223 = 2.33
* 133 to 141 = 2.62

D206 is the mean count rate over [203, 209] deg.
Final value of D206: 2.62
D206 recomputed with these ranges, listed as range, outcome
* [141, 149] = 2.64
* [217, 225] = 2.33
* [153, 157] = 2.62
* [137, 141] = 2.6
